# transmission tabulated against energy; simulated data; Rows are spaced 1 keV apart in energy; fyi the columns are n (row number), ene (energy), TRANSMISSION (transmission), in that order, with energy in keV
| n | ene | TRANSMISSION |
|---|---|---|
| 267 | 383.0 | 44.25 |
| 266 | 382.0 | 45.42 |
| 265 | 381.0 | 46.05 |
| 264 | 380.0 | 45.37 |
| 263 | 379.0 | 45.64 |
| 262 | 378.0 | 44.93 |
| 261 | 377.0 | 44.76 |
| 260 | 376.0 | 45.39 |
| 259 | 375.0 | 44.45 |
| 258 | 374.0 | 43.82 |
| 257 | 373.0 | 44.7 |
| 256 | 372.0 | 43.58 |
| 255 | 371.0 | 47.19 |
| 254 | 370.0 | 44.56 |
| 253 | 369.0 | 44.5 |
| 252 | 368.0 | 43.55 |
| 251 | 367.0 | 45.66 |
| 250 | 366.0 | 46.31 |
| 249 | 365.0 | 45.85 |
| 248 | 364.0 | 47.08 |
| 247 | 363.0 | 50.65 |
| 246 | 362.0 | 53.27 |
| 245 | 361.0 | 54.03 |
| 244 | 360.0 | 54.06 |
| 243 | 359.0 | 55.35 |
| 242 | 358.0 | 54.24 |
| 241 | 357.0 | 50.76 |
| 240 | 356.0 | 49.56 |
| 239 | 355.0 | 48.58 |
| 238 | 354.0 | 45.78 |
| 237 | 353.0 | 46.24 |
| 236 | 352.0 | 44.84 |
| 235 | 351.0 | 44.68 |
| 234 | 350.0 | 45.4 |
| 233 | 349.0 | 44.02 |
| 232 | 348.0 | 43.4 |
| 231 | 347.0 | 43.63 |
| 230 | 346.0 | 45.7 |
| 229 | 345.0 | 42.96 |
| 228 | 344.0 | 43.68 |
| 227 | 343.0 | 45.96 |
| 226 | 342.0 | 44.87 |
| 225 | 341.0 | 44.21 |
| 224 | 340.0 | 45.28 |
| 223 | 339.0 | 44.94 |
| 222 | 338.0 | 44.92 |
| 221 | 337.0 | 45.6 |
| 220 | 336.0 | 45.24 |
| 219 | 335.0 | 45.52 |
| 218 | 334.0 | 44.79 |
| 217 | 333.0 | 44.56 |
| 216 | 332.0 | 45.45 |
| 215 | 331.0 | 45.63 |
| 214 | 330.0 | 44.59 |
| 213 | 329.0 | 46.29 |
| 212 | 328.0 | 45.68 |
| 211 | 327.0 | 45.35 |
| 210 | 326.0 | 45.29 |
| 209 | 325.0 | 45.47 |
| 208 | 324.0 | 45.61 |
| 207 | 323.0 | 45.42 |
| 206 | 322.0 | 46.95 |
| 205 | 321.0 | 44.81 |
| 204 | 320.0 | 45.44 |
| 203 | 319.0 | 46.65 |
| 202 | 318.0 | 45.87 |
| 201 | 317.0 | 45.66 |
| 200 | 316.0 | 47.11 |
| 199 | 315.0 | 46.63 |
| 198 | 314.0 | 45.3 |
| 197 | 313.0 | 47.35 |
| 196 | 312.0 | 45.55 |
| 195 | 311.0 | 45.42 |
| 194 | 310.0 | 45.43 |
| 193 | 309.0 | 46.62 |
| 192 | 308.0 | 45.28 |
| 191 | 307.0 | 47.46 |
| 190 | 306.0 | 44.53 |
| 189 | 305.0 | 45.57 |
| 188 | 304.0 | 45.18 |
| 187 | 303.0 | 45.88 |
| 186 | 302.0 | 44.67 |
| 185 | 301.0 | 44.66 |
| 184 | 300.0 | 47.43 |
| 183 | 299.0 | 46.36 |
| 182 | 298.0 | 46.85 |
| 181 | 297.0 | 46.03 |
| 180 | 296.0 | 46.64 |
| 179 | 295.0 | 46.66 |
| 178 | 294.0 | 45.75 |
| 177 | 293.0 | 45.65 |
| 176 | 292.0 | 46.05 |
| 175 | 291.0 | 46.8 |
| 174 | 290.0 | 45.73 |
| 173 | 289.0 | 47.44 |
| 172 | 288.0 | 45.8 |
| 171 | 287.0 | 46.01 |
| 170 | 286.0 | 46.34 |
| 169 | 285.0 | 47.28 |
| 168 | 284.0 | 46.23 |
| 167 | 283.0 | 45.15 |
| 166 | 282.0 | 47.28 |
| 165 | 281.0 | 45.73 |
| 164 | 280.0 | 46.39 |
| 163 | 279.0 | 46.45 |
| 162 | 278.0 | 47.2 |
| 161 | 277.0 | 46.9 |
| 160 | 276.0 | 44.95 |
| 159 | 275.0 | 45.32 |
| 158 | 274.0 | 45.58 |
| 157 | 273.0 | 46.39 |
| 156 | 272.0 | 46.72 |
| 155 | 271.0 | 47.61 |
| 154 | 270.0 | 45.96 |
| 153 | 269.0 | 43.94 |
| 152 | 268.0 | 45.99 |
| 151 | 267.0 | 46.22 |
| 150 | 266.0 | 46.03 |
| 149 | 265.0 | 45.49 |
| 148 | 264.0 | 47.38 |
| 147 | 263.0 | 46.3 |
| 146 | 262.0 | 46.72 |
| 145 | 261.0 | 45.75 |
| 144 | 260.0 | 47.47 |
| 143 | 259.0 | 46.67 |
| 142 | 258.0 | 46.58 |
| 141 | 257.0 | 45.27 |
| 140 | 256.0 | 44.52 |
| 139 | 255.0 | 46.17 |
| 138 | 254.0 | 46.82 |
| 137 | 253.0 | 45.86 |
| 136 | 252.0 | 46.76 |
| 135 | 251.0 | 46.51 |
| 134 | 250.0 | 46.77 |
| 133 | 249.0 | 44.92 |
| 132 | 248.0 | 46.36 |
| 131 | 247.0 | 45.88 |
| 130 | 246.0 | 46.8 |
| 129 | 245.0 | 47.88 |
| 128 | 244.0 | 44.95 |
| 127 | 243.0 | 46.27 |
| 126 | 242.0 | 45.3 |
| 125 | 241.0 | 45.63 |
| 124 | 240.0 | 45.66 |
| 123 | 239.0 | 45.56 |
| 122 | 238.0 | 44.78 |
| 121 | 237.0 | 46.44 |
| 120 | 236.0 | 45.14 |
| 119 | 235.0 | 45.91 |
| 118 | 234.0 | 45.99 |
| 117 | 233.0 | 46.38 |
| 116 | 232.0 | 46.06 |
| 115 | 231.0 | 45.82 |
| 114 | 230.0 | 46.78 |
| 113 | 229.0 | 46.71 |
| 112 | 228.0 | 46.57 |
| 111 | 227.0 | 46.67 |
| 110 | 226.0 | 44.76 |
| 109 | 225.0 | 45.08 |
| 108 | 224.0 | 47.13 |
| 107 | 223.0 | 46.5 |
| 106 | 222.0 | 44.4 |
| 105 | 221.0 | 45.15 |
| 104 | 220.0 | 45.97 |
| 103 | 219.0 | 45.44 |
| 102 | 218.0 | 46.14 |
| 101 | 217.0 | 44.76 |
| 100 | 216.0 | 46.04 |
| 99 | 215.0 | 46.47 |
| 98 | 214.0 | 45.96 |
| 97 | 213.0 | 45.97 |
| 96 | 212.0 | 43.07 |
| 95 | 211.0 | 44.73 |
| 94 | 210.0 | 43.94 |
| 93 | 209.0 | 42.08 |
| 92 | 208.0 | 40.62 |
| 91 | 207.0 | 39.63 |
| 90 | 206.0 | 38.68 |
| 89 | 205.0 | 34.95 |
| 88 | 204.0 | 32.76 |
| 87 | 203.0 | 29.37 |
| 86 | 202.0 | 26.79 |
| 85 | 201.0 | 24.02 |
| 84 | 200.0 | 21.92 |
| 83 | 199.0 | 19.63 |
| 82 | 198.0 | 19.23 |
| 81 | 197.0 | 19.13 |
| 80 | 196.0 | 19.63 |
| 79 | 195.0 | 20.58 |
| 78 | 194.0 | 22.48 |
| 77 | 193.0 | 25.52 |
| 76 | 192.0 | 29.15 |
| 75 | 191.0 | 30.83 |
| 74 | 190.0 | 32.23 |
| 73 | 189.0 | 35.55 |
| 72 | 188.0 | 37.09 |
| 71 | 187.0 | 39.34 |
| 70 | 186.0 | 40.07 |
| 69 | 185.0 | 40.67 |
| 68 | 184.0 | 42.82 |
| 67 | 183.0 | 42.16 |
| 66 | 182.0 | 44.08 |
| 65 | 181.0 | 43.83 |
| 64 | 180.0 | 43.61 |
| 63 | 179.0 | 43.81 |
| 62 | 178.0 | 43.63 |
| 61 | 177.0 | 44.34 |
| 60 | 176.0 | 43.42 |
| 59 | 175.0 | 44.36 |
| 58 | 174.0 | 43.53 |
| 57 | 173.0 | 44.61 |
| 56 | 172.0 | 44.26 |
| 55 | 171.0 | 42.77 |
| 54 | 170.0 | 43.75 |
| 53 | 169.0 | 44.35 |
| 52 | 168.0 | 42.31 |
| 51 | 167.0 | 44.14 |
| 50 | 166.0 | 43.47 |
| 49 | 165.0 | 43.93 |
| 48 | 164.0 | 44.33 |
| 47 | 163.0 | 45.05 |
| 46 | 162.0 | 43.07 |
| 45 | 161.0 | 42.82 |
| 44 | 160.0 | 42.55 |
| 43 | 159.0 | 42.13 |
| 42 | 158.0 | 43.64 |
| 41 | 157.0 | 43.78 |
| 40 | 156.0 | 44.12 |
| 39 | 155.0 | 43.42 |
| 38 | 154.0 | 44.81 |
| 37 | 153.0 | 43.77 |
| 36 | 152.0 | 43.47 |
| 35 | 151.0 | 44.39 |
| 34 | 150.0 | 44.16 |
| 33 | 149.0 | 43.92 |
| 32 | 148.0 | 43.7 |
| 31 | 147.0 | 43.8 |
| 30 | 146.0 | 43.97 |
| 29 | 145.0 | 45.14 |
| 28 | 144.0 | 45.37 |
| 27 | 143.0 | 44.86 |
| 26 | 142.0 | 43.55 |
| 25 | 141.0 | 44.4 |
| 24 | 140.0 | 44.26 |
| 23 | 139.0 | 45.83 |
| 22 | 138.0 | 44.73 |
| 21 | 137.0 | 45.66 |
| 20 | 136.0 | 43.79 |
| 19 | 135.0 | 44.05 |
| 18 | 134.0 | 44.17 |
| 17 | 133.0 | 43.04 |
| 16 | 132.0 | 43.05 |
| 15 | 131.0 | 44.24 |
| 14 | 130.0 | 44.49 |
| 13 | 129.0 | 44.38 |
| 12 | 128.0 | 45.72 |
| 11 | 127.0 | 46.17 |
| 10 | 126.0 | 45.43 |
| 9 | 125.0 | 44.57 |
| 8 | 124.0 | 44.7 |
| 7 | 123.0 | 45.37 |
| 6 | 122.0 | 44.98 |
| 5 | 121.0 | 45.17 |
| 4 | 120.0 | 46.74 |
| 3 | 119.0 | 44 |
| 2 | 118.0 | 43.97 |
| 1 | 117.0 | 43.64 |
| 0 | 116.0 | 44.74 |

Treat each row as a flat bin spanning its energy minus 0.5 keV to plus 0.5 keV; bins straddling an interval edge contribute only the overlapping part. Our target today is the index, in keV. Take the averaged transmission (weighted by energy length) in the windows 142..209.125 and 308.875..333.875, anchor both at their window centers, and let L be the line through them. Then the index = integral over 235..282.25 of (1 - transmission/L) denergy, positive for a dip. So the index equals -3.7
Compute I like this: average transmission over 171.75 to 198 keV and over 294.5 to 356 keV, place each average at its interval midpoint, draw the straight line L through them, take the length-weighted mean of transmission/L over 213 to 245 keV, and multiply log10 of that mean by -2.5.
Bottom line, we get -0.166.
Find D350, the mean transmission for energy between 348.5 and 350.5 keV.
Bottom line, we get 44.7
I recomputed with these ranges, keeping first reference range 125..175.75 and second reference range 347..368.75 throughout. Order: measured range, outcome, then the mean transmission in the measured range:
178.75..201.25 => 0.37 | 32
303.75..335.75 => 0.04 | 45.7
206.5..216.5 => 0.03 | 43.9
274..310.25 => 0.02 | 46.1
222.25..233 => -0.01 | 46.2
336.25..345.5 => 0.07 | 44.7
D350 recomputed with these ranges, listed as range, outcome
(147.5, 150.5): 43.9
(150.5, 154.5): 44.1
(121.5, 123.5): 45.2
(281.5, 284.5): 46.2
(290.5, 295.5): 46.2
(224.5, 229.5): 46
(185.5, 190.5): 36.9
